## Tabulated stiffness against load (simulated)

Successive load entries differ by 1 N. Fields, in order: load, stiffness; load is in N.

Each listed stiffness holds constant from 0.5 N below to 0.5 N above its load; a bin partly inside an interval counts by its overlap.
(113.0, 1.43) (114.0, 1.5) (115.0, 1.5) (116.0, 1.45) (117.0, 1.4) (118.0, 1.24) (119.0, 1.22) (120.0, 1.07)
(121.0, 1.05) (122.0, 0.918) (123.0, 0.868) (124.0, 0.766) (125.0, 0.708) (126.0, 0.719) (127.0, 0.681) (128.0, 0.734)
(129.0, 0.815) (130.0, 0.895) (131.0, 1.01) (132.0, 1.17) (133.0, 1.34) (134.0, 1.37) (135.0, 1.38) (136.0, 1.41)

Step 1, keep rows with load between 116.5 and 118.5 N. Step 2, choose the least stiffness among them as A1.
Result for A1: 1.24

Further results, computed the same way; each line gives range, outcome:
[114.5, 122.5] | 0.918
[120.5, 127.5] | 0.681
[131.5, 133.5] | 1.17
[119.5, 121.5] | 1.05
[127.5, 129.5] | 0.734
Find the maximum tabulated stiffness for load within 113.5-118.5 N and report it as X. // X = 1.5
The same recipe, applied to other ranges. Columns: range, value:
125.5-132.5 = 1.17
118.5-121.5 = 1.22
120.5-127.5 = 1.05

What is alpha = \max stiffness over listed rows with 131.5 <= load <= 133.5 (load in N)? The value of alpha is 1.34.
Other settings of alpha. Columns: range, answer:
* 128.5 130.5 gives 0.895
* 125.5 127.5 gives 0.719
